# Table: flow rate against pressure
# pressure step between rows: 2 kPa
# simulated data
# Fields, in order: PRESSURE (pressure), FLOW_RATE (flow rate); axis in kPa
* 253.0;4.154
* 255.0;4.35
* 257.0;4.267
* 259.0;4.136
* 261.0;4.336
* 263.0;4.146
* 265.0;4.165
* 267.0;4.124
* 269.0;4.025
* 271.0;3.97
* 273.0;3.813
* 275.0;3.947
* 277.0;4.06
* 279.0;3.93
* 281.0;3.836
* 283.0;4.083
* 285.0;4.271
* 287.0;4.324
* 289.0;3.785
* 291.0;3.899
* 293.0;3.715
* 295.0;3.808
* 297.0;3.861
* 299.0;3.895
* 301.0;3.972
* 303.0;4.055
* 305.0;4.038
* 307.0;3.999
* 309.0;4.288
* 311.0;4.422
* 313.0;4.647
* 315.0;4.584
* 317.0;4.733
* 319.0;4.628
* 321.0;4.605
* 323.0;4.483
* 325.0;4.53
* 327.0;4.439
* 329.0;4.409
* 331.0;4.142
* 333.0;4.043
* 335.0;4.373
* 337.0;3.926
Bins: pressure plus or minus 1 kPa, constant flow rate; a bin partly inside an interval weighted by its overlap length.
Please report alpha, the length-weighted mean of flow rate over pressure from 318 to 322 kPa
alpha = 4.62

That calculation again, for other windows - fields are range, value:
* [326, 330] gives 4.42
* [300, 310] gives 4.07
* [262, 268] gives 4.14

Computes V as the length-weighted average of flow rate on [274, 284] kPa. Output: 3.97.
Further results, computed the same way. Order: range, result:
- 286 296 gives 3.91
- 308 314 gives 4.45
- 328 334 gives 4.2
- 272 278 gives 3.94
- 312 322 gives 4.64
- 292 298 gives 3.79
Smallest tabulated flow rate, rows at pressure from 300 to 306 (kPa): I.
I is 3.972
